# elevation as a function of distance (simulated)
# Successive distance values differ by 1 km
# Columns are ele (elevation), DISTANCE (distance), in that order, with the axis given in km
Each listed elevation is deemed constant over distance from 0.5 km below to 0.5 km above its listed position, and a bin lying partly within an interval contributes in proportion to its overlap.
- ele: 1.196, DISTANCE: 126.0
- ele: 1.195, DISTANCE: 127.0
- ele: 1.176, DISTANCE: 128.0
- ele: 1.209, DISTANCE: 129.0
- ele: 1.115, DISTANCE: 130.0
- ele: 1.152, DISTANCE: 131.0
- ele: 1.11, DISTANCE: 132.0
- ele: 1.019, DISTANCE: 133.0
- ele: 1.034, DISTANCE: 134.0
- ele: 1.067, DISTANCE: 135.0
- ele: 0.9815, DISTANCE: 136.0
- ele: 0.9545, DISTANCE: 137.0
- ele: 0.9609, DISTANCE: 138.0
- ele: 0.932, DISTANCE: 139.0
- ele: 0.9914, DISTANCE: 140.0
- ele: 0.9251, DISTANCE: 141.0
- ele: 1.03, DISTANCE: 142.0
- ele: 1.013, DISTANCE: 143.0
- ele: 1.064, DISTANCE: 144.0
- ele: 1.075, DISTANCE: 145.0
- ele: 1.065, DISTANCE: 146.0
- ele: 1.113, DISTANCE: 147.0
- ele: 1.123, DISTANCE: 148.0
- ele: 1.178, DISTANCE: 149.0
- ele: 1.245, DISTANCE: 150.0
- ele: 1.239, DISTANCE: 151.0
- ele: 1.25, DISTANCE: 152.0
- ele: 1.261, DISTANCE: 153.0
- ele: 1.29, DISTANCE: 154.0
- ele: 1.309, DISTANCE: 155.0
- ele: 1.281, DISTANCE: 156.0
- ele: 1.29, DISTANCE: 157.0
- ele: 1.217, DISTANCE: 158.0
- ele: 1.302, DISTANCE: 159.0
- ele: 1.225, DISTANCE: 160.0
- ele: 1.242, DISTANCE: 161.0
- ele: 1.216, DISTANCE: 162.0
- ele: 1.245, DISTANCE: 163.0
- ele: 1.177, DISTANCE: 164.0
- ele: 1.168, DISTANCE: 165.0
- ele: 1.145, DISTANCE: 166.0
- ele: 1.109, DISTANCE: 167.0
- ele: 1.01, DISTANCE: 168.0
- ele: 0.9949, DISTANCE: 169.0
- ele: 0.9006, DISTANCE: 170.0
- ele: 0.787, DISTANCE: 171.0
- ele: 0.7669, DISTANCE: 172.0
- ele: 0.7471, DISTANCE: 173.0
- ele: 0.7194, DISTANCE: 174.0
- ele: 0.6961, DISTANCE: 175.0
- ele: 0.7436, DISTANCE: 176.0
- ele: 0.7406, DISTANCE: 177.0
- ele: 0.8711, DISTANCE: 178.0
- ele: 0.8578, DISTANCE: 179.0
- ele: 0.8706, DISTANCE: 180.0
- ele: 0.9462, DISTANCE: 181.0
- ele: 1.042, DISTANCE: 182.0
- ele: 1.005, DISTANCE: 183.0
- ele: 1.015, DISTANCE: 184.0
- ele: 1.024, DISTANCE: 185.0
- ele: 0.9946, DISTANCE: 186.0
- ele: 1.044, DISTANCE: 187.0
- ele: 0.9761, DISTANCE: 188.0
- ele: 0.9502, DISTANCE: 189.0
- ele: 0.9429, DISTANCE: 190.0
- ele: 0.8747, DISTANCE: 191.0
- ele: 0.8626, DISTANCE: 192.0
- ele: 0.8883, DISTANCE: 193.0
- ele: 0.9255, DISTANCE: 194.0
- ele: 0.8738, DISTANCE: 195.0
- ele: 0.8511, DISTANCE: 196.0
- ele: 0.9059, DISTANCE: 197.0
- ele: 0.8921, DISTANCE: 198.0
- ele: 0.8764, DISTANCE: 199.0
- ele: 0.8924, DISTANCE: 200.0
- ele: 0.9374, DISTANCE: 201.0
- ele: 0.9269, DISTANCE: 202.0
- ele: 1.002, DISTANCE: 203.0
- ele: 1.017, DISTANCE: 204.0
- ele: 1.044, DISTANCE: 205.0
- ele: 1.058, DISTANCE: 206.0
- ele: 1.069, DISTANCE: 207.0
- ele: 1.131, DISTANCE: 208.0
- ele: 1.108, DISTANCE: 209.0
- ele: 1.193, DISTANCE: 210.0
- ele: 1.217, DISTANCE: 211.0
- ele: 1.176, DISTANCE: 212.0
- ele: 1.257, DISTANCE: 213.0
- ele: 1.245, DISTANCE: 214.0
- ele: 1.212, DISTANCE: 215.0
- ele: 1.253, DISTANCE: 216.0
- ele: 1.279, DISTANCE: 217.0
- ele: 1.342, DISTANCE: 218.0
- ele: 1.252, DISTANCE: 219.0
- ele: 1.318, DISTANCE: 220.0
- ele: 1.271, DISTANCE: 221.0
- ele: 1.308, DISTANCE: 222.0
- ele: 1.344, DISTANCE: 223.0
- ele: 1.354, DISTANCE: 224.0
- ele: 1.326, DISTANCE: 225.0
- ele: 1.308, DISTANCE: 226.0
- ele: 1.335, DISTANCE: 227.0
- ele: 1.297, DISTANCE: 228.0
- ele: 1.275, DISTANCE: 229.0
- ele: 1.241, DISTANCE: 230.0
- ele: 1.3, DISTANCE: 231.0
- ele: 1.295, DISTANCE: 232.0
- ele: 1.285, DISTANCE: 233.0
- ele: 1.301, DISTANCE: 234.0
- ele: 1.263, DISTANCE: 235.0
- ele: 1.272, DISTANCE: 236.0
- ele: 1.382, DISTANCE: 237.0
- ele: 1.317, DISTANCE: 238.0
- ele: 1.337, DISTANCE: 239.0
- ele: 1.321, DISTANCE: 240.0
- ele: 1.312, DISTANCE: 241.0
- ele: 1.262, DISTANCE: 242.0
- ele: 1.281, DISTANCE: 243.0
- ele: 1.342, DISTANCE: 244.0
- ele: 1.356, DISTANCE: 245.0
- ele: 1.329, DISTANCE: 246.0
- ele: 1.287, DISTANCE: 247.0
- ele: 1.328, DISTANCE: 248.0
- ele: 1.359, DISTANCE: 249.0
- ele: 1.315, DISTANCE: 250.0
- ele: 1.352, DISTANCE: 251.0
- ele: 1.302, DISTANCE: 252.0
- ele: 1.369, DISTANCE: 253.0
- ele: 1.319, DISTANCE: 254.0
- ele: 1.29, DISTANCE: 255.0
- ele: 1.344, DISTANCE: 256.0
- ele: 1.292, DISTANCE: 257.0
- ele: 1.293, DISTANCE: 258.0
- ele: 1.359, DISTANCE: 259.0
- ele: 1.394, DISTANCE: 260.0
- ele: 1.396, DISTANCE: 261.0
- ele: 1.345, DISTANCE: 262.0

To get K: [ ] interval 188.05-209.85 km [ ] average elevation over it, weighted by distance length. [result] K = 0.958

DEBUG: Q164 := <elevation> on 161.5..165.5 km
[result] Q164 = 1.2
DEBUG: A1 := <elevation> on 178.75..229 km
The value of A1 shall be 1.08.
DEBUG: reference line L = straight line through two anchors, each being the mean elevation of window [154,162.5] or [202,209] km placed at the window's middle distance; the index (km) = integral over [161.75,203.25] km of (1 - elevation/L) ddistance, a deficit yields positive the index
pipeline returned 7.76 km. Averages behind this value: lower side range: 1.26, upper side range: 1.05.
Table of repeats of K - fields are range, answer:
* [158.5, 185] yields 0.983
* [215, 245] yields 1.3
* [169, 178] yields 0.782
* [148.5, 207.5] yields 1.02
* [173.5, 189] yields 0.905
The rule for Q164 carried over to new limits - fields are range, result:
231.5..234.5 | 1.29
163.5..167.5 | 1.15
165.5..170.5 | 1.03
